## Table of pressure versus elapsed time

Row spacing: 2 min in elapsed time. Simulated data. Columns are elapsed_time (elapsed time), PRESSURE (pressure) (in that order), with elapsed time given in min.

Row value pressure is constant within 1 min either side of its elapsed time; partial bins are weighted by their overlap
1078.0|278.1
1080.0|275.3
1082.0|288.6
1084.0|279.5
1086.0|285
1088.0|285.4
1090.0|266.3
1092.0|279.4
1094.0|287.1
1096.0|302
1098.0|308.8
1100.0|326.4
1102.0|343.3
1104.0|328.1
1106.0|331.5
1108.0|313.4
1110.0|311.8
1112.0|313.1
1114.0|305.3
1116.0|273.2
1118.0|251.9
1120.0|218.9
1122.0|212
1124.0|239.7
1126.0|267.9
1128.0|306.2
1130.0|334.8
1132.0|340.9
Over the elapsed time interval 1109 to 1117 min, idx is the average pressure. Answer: 301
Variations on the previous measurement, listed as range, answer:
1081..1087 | 284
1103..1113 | 320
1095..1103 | 320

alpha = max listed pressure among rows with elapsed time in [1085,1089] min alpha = 285.4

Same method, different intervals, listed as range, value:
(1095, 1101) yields 326.4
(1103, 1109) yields 331.5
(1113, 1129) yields 306.2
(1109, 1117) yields 313.1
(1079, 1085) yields 288.6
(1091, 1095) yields 287.1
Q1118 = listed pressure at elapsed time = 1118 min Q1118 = 251.9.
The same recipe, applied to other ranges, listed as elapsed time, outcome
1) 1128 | 306.2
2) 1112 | 313.1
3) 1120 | 218.9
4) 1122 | 212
